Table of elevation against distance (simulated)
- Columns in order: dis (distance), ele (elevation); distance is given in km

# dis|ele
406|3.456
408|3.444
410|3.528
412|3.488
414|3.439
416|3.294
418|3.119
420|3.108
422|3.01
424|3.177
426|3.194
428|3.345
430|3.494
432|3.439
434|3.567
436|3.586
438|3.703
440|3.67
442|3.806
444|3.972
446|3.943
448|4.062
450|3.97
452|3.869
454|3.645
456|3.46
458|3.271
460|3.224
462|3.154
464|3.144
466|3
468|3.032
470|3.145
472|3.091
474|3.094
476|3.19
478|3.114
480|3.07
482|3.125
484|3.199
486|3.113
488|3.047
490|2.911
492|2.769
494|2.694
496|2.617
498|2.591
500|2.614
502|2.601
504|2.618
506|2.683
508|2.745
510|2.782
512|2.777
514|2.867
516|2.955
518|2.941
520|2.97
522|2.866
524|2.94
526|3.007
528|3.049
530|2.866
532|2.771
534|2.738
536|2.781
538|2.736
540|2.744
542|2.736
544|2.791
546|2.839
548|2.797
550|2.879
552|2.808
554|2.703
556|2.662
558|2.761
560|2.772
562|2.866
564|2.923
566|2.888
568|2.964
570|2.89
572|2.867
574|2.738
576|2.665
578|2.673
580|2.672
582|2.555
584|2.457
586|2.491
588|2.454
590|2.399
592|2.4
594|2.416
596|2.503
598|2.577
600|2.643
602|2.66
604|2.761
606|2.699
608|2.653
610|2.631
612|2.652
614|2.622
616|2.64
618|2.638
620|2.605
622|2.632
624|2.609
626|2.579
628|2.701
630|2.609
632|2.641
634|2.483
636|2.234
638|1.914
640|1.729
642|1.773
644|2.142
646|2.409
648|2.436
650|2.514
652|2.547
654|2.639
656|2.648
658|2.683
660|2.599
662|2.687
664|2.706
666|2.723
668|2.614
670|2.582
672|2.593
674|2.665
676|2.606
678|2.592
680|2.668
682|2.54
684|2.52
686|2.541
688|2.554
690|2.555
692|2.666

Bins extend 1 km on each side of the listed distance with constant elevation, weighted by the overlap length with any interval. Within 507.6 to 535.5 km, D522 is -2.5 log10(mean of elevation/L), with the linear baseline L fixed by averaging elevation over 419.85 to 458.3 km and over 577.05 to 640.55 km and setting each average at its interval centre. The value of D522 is 0.07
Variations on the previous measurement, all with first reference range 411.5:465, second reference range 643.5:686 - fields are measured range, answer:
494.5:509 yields 0.220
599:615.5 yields 0.058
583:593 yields 0.183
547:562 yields 0.092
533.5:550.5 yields 0.108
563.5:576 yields 0.038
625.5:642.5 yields 0.175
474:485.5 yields 0.063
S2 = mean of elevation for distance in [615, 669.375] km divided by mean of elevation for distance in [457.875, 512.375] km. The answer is 0.85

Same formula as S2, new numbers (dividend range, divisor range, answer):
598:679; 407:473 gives 0.74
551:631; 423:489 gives 0.78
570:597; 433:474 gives 0.73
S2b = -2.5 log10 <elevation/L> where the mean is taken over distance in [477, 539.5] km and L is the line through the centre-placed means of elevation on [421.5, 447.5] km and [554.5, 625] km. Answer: 0.10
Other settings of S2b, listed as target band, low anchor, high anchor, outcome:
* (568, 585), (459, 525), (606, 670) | -0.01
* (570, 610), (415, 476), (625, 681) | 0.07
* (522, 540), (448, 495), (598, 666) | 0.04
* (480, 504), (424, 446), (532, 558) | 0.11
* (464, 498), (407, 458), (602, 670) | 0.10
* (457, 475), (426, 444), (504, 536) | 0.06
